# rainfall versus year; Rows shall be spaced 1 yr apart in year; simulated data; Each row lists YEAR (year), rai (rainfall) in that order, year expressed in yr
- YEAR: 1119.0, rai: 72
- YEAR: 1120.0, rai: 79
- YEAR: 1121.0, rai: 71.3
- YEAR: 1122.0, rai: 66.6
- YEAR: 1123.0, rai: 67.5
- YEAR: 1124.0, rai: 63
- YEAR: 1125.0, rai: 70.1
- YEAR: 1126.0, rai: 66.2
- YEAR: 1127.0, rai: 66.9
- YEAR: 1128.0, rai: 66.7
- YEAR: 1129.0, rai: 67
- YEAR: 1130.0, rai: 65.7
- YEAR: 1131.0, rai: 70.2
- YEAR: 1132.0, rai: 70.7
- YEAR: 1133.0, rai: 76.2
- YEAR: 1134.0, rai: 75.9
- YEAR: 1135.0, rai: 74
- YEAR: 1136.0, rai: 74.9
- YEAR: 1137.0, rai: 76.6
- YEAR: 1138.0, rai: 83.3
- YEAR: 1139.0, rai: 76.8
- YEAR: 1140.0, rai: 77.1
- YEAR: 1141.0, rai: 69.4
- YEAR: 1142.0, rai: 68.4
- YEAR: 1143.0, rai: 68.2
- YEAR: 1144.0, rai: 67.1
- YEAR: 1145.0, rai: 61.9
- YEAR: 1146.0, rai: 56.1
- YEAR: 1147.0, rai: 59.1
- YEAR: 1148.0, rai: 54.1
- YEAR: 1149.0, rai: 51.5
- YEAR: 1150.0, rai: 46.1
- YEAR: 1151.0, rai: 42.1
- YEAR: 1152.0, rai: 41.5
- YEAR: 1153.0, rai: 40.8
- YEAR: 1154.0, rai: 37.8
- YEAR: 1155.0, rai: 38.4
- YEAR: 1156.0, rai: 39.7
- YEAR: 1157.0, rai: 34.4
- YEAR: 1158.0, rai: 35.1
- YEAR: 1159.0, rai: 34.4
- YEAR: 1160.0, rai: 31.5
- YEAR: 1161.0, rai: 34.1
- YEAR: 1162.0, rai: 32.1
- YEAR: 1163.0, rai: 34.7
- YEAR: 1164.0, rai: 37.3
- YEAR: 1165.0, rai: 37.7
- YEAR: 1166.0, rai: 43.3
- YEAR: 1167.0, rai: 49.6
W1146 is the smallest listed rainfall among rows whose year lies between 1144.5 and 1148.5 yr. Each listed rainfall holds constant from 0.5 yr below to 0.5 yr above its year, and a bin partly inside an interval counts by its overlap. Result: 54.1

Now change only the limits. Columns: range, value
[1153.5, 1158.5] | 34.4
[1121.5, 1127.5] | 63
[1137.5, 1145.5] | 61.9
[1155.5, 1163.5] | 31.5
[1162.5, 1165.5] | 34.7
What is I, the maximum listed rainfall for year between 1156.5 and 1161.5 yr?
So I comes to 35.1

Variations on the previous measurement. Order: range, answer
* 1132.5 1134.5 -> 76.2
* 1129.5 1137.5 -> 76.6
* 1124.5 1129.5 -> 70.1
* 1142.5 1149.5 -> 68.2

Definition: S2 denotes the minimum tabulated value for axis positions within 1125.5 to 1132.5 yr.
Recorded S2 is 65.7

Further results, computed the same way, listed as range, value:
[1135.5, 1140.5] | 74.9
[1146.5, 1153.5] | 40.8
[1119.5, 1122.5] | 66.6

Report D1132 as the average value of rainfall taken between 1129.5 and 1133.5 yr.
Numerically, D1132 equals 70.7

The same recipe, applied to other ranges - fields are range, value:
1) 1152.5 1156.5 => 39.2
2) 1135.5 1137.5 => 75.8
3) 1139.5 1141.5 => 73.2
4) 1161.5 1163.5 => 33.4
